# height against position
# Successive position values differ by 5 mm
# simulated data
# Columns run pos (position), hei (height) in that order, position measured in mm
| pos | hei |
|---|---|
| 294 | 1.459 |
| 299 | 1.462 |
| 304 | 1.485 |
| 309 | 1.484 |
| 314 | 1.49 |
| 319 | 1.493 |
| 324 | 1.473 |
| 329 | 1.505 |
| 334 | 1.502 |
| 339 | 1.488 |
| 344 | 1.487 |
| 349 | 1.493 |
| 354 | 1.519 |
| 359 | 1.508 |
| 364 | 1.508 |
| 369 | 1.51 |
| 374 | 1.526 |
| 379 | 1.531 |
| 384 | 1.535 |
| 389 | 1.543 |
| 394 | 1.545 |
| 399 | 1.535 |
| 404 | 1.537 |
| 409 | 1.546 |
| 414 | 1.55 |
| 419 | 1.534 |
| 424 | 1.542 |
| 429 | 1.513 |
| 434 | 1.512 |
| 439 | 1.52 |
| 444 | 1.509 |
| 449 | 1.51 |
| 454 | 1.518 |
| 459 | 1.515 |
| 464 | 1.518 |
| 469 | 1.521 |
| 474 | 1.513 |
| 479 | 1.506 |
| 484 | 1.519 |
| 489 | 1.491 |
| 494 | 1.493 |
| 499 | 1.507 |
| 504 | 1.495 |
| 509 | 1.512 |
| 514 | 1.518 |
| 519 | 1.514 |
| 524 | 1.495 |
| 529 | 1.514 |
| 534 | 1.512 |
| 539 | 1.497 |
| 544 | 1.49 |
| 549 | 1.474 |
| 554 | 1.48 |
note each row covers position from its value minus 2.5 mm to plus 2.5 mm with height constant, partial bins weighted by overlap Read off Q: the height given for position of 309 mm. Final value 1.484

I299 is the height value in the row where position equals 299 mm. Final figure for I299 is 1.462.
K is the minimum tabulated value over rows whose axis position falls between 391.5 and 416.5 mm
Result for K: 1.535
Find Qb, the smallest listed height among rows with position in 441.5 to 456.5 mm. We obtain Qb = 1.509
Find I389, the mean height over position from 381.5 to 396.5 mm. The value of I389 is 1.54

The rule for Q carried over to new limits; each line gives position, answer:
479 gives 1.506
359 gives 1.508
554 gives 1.48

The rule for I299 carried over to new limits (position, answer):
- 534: 1.512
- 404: 1.537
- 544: 1.49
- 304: 1.485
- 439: 1.52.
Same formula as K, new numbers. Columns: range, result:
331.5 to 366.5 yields 1.487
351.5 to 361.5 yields 1.508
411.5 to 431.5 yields 1.513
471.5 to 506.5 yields 1.491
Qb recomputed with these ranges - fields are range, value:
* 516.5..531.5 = 1.495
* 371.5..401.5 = 1.526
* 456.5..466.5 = 1.515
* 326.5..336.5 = 1.502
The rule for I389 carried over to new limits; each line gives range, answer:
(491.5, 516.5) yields 1.5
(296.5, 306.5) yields 1.47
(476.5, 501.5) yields 1.5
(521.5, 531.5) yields 1.5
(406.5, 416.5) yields 1.55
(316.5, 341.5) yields 1.49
